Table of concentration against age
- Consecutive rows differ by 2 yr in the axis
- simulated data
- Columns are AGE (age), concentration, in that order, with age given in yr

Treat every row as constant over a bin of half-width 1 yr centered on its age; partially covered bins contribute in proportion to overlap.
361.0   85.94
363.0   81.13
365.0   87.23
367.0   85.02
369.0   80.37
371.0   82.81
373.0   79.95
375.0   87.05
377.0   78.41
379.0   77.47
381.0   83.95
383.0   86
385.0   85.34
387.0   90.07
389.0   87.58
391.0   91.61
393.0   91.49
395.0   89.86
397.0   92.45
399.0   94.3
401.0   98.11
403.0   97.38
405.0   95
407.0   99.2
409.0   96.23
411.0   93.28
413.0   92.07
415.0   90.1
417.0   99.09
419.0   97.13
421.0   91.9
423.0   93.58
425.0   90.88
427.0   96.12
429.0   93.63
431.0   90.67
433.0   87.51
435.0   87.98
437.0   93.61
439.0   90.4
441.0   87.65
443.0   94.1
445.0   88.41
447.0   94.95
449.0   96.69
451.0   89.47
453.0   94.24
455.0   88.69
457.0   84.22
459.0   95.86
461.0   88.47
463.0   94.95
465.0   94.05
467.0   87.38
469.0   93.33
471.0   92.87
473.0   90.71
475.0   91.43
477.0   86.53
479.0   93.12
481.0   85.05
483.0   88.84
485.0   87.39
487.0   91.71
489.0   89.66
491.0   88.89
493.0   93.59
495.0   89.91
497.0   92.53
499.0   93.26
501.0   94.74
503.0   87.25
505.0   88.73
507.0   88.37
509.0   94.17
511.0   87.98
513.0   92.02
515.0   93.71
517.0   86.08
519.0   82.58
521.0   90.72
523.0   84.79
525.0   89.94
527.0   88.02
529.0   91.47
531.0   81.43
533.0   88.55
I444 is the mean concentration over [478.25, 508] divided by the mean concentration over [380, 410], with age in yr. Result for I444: 1.0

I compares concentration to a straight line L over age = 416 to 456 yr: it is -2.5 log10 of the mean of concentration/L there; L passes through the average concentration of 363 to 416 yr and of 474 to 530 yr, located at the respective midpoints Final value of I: -0.04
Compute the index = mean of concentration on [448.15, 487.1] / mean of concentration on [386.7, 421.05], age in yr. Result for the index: 0.97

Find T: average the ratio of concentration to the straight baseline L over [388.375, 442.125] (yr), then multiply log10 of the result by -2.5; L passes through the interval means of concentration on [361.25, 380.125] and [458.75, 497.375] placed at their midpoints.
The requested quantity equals -0.09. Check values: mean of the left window 82.3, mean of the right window 90.7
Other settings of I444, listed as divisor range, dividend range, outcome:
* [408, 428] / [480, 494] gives 0.95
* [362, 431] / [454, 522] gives 1.00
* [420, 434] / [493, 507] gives 0.99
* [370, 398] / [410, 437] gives 1.08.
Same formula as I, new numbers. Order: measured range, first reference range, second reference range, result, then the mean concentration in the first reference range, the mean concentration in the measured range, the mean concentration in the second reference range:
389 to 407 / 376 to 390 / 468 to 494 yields -0.105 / 84.1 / 93.7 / 90.2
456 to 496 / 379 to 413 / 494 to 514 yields 0.008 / 91.6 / 90.4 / 90.9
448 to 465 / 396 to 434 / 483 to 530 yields 0.006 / 94.1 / 91.7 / 89.9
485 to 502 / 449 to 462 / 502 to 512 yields -0.022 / 90.7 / 91.5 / 89.3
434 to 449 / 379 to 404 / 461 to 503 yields -0.010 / 90.2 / 91.4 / 90.8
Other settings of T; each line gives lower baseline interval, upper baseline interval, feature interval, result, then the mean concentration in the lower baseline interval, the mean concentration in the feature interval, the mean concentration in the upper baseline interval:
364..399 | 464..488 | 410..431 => -0.07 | 85.9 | 93.6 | 90.2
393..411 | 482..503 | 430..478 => 0.02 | 95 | 91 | 90.9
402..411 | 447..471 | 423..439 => 0.03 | 96.5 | 91.5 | 91.8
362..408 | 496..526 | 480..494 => 0.00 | 87.9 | 89.3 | 89.8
